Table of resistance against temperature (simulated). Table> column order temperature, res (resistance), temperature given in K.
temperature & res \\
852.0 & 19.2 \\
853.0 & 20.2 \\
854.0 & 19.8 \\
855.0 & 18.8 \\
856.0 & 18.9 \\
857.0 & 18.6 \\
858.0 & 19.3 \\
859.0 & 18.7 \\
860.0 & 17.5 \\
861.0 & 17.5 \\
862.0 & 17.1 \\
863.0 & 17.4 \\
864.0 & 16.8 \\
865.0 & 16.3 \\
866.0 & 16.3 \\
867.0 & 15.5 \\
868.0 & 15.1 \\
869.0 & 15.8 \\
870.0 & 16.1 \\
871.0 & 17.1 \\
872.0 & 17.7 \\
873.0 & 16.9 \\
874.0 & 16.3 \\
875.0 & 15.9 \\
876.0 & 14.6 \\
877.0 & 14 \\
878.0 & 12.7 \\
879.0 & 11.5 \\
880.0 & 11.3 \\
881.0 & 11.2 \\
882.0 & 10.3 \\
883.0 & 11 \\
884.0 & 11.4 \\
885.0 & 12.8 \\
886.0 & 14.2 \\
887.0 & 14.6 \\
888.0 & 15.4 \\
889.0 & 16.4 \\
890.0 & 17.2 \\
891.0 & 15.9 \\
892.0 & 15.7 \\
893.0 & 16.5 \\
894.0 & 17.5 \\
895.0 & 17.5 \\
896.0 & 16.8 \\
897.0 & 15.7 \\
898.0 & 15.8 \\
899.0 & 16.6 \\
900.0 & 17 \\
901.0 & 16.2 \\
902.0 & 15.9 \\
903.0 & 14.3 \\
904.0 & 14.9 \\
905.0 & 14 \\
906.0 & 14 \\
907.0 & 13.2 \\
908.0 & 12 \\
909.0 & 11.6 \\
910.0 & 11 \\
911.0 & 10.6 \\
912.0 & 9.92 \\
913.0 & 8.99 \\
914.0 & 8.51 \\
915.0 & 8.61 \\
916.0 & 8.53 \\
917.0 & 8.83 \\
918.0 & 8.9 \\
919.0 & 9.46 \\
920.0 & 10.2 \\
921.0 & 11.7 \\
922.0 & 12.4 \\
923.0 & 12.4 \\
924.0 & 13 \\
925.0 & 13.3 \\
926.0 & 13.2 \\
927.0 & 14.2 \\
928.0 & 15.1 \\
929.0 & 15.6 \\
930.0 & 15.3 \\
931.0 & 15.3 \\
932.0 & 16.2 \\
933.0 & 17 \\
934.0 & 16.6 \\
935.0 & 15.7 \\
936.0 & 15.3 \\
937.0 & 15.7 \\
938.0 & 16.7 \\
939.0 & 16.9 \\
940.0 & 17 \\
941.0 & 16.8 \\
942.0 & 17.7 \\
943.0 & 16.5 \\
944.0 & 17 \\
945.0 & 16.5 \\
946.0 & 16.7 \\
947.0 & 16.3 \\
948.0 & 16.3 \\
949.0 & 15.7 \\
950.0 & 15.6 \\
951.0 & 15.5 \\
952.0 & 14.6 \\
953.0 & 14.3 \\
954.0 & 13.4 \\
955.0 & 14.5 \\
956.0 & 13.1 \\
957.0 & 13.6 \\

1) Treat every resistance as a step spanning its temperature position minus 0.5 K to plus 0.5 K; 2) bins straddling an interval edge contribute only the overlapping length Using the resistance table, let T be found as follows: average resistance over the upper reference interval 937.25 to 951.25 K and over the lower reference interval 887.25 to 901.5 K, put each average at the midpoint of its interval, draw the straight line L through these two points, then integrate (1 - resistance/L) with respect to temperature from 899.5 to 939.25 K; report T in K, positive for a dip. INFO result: 7.9 K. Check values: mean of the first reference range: 16.4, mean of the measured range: 13.2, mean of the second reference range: 16.5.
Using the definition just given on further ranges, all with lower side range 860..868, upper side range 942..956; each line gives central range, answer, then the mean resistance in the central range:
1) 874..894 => 2.95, 14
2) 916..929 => 3.28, 11.9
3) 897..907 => 0.53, 15.3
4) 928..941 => -0.27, 16.1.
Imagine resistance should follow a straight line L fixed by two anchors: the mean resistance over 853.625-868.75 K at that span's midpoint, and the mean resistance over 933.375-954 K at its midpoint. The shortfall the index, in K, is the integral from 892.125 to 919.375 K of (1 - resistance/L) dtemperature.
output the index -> 6.0 K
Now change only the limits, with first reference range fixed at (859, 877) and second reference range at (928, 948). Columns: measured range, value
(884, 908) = 1.46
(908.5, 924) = 5.84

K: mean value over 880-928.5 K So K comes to 13.2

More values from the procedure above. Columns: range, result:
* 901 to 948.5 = 13.8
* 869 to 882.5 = 14.3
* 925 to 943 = 15.8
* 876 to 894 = 13.8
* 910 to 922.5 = 9.77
